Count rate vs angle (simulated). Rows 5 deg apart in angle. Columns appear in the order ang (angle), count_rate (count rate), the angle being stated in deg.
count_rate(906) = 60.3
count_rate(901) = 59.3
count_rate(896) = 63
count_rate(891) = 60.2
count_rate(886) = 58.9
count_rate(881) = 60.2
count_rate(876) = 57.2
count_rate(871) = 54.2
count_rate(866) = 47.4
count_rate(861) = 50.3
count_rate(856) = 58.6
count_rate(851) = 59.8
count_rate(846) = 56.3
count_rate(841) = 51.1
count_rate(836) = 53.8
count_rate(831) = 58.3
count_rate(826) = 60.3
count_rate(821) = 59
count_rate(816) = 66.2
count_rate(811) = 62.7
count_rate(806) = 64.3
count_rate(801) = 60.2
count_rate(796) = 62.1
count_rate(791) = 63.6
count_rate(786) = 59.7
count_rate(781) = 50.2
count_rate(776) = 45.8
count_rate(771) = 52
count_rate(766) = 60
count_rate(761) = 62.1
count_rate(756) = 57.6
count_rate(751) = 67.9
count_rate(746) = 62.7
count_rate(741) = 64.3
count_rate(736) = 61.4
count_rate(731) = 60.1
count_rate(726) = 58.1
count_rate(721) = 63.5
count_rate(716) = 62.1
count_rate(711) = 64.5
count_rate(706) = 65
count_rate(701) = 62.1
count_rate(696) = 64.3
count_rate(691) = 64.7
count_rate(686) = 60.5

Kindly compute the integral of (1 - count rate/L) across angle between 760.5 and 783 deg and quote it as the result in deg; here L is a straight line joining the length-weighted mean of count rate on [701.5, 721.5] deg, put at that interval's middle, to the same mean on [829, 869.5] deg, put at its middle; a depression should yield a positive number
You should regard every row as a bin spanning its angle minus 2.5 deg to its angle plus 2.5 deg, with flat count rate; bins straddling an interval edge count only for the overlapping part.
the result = 2.36 deg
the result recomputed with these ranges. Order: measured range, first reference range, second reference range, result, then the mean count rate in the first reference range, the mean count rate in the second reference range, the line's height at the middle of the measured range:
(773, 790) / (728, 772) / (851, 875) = 1.8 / 61.2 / 53.7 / 59.1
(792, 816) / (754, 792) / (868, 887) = -2.7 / 56.1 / 57.3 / 56.4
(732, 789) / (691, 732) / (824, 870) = 1.3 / 62.7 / 55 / 59.9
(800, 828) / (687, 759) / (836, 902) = -1.6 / 62.7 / 56.5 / 58.8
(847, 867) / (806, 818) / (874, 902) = 2.3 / 64.3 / 59.9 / 61.7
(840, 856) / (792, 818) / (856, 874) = -0.5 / 63.1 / 51.9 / 55.1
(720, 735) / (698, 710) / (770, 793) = 0.1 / 63.7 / 54.2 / 60.8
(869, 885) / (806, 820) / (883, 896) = 0.9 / 63.8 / 60.2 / 60.8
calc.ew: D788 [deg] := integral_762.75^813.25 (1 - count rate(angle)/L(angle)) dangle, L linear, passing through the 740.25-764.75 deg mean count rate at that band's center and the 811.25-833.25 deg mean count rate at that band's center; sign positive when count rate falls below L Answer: 3.1 deg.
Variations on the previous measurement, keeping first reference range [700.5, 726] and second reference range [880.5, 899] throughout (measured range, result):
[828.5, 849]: 2.1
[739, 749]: -0.2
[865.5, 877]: 1.4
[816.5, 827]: 0.1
